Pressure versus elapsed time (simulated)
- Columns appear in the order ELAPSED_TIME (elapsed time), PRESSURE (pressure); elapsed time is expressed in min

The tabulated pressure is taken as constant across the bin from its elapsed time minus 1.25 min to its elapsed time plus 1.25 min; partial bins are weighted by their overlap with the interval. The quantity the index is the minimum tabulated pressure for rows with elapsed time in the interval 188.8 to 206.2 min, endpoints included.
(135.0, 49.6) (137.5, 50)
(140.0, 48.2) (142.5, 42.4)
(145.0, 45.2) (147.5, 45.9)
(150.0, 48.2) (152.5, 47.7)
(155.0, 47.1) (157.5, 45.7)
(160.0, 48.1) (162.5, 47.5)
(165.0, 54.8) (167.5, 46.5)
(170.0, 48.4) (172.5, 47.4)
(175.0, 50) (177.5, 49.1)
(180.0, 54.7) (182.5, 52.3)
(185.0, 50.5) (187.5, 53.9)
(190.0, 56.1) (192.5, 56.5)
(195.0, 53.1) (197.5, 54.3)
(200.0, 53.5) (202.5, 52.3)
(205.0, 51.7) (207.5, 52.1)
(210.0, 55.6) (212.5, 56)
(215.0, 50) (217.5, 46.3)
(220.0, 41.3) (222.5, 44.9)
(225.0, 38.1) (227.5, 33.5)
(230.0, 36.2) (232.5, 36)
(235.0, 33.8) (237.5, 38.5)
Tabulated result 51.7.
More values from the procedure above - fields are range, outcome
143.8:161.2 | 45.2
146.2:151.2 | 45.9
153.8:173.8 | 45.7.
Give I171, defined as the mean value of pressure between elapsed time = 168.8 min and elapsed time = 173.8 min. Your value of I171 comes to 47.9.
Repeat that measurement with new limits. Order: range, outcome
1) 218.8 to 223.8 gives 43.1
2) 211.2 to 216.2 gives 53.1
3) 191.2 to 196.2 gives 54.8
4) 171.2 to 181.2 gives 50.3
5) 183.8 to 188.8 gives 52.3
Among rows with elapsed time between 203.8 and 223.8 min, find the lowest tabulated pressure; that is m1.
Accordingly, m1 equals 41.3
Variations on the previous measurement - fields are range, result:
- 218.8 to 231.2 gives 33.5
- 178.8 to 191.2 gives 50.5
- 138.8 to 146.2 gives 42.4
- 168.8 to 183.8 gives 47.4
